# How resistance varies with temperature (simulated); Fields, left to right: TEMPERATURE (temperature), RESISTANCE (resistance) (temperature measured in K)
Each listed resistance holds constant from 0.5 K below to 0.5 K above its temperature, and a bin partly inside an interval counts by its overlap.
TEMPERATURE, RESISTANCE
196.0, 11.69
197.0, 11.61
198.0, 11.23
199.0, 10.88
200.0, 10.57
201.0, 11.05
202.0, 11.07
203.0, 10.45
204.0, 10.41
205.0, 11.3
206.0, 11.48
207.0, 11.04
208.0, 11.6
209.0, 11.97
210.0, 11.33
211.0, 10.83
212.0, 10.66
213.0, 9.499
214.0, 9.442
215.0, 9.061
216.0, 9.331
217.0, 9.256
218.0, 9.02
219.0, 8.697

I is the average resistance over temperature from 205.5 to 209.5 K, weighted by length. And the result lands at 11.5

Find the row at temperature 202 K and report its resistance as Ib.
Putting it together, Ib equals 11.07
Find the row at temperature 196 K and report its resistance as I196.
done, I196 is 11.69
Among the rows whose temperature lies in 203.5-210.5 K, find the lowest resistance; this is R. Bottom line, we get 10.41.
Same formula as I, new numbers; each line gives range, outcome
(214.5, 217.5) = 9.22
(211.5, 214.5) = 9.87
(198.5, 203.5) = 10.8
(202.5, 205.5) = 10.7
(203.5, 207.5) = 11.1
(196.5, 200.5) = 11.1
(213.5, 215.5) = 9.25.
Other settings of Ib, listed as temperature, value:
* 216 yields 9.331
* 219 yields 8.697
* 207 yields 11.04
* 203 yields 10.45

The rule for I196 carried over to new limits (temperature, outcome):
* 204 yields 10.41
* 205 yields 11.3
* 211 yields 10.83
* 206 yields 11.48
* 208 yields 11.6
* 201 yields 11.05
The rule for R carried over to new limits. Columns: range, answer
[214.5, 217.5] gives 9.061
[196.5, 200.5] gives 10.57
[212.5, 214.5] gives 9.442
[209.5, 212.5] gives 10.66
